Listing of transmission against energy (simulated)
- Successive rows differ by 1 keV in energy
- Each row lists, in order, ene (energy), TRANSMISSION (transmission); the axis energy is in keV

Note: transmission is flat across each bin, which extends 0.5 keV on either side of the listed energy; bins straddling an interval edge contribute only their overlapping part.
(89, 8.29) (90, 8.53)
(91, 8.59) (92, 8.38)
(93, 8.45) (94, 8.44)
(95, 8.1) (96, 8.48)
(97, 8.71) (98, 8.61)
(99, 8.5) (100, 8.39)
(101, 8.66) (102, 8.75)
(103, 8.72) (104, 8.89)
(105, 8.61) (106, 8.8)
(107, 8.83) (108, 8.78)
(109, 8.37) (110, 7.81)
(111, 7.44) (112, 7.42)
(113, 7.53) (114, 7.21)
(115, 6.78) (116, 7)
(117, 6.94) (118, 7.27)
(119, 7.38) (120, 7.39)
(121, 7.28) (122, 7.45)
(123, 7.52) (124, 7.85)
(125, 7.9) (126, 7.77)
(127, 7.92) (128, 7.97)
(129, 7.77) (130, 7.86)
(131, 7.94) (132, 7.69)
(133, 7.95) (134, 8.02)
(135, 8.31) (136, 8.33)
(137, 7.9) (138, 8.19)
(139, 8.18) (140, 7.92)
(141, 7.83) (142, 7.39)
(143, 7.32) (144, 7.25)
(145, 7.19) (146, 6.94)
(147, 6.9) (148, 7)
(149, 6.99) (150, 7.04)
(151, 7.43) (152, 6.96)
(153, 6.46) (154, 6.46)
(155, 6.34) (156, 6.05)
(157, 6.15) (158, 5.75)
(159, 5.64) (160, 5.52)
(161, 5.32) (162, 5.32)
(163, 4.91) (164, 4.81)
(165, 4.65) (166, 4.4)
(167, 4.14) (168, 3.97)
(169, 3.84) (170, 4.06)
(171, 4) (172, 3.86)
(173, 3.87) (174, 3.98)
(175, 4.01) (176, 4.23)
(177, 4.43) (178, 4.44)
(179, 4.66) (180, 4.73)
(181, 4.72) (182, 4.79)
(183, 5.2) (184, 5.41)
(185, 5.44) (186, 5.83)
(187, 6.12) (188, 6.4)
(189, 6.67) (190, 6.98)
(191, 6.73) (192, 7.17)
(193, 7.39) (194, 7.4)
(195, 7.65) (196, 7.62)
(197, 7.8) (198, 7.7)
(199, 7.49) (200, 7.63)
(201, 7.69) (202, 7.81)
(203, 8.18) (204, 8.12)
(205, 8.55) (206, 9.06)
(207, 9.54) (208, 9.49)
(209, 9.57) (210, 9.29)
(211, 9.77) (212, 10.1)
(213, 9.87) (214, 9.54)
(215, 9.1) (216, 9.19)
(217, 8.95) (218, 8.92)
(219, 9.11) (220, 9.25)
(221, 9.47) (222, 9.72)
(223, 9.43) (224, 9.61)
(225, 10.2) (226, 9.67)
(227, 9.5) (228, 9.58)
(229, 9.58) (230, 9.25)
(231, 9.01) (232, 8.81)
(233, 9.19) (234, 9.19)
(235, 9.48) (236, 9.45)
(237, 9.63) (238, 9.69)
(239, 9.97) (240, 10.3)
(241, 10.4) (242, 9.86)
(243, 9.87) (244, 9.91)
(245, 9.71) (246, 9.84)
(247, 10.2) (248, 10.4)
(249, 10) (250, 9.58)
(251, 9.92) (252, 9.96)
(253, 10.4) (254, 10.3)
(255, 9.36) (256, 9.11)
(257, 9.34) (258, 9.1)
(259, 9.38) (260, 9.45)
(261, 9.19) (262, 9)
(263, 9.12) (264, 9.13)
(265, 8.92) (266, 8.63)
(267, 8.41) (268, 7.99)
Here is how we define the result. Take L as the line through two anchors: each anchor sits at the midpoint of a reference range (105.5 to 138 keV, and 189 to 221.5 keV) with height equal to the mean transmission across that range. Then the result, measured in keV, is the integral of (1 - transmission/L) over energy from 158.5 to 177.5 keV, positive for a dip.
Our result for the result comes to 8.6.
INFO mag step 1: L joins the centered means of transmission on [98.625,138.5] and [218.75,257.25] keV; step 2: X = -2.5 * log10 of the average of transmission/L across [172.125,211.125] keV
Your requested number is 0.325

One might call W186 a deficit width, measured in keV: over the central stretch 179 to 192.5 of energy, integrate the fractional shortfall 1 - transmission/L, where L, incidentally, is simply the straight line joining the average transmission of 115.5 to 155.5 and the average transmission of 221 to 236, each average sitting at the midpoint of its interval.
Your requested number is 4.3 keV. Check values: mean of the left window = 7.48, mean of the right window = 9.45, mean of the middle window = 5.82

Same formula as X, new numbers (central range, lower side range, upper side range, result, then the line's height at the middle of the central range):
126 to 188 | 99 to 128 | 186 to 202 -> 0.23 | 7.52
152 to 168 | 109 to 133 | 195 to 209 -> 0.40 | 7.88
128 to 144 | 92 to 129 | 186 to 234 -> 0.04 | 8.15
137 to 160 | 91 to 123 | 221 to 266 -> 0.22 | 8.52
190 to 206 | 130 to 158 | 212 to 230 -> 0.15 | 8.82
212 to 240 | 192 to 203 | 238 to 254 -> -0.05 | 9.03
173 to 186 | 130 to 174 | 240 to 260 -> 0.48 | 7.3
